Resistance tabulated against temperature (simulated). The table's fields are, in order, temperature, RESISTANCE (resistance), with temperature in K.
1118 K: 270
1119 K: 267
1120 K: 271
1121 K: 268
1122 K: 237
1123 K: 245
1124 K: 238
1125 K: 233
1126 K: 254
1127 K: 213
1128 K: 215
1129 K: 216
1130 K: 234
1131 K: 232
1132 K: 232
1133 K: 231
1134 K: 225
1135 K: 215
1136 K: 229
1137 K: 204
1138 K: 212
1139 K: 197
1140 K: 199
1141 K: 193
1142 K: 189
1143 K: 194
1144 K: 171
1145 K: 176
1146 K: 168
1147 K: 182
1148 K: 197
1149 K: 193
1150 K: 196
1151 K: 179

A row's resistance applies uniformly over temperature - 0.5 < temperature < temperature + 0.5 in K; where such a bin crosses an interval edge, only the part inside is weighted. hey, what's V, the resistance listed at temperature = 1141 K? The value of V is 193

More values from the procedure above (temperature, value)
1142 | 189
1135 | 215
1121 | 268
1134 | 225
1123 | 245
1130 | 234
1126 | 254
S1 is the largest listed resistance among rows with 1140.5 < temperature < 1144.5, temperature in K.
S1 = 194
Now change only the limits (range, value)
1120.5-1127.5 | 268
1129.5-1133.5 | 234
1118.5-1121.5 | 271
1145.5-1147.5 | 182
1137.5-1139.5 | 212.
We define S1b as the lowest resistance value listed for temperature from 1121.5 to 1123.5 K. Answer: 237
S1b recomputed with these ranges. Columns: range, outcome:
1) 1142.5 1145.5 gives 171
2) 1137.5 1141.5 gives 193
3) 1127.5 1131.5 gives 215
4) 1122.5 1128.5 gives 213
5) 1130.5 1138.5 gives 204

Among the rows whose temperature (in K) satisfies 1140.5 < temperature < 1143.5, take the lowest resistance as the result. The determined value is 189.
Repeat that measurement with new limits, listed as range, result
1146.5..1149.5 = 182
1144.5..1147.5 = 168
